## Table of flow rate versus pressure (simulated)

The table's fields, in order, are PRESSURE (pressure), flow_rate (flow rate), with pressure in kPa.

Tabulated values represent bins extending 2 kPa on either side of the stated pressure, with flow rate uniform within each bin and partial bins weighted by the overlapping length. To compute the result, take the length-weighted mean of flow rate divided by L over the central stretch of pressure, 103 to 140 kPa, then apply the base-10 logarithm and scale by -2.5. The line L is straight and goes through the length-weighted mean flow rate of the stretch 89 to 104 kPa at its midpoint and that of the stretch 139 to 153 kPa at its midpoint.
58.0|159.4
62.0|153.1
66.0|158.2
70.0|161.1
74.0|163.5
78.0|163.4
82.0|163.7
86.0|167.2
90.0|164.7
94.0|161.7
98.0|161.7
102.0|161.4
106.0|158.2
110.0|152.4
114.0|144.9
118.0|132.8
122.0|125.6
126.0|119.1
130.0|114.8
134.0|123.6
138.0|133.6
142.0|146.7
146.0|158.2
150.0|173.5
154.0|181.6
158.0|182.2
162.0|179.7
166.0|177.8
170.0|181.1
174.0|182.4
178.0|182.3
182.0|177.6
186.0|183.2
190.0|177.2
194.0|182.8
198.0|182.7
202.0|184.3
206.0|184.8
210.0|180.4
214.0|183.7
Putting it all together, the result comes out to 0.19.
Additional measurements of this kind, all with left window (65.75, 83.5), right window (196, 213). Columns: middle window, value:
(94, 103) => 0.030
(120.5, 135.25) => 0.379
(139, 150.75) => 0.118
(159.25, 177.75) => -0.019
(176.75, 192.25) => -0.001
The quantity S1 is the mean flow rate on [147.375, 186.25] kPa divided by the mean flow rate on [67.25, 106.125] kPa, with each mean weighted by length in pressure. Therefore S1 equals 1.10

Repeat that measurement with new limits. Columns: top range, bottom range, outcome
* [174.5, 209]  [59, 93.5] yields 1.12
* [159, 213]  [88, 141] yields 1.27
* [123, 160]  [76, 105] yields 0.90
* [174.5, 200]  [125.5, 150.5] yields 1.32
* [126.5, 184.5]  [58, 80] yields 1.02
